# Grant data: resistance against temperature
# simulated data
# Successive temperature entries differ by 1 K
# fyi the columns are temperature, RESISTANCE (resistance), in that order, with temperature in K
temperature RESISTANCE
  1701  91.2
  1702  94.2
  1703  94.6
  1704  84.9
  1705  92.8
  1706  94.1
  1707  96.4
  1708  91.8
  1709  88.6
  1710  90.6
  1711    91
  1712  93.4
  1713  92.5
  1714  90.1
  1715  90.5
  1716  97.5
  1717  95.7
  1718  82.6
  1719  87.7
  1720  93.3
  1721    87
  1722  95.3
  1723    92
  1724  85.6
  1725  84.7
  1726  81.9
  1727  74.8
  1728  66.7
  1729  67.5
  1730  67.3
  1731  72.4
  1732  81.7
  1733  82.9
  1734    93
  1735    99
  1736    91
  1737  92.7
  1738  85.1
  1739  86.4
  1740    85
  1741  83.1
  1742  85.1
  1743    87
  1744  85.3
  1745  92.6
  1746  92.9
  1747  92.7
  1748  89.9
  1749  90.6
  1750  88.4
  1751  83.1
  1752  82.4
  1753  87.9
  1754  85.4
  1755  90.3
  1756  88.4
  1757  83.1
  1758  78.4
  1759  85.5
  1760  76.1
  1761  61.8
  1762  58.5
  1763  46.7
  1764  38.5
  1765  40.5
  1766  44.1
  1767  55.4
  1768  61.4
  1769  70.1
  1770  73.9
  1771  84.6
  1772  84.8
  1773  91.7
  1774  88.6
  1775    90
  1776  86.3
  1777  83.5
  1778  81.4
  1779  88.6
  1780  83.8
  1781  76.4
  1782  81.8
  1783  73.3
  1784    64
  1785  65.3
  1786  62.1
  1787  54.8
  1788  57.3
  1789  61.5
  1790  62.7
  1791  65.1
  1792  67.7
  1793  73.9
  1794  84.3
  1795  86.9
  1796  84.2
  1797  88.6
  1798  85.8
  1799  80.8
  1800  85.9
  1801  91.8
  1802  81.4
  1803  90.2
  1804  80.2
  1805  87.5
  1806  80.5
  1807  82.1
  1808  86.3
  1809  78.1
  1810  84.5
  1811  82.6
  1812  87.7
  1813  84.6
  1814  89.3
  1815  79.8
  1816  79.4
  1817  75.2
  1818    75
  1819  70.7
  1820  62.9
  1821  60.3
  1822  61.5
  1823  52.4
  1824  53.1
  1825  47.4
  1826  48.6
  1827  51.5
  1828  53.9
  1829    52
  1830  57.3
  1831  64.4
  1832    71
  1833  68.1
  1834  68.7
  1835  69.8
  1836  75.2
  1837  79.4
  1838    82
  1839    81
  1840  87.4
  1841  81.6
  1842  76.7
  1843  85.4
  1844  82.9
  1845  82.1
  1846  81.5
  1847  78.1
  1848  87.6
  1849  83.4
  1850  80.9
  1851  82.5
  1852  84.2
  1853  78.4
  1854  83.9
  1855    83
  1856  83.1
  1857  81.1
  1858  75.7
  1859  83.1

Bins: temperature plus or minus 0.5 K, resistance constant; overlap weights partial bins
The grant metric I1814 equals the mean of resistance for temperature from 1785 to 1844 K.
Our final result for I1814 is 73.5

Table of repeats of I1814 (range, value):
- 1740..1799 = 76.6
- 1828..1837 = 65.9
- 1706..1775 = 82.2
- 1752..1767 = 68.9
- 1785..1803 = 75.1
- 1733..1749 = 89.2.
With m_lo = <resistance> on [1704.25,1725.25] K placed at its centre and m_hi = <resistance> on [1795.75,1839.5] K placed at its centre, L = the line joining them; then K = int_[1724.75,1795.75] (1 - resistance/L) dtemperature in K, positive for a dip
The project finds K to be 5.3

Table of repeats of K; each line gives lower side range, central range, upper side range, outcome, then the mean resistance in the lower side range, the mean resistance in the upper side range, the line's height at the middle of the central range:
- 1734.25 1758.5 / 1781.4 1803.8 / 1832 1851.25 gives 2.31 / 87.8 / 79.4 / 83.7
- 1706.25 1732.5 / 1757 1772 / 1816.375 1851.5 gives 3.02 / 86.2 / 70.6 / 80.1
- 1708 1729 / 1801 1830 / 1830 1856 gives 3.12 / 87.7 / 78.8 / 80.8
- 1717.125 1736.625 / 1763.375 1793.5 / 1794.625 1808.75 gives 5.09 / 83.8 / 85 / 84.6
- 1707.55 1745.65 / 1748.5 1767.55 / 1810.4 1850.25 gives 2.45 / 86.6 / 72.3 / 82.3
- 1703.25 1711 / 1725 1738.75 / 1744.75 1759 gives 1.19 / 91.4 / 87.4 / 89.2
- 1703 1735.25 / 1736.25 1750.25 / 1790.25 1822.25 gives -0.55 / 87.1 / 79.8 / 85.1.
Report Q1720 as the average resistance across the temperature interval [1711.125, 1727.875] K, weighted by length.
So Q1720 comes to 88.6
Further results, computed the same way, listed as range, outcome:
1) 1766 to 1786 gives 76.9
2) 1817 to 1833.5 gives 59.9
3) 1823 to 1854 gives 72.4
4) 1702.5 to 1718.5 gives 91.7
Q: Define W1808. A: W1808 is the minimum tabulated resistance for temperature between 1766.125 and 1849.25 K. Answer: 47.4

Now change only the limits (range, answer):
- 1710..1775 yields 38.5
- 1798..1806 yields 80.2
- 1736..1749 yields 83.1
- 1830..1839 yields 57.3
